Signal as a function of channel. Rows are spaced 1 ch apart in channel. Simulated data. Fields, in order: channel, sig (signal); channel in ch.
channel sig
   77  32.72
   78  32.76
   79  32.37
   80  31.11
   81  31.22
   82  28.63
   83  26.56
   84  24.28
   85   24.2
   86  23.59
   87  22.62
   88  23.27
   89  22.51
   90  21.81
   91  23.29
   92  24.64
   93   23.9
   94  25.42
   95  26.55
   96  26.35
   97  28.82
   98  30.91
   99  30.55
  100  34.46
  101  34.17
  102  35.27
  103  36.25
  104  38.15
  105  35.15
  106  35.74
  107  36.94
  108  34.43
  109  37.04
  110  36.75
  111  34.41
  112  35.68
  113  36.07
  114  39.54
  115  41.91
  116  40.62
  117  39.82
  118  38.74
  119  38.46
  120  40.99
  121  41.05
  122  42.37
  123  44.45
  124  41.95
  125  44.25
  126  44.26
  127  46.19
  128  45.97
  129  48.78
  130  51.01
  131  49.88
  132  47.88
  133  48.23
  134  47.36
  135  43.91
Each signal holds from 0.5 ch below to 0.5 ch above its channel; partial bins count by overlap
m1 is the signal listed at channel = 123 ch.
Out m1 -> 44.45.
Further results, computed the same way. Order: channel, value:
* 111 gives 34.41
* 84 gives 24.28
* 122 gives 42.37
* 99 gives 30.55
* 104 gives 38.15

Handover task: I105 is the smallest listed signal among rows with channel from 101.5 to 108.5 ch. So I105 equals 34.43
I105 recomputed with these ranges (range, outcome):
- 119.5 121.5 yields 40.99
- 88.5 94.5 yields 21.81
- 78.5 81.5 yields 31.11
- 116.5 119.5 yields 38.46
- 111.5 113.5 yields 35.68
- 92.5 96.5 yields 23.9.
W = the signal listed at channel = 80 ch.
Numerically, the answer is 31.11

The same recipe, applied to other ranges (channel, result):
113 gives 36.07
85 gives 24.2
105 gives 35.15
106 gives 35.74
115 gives 41.91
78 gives 32.76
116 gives 40.62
